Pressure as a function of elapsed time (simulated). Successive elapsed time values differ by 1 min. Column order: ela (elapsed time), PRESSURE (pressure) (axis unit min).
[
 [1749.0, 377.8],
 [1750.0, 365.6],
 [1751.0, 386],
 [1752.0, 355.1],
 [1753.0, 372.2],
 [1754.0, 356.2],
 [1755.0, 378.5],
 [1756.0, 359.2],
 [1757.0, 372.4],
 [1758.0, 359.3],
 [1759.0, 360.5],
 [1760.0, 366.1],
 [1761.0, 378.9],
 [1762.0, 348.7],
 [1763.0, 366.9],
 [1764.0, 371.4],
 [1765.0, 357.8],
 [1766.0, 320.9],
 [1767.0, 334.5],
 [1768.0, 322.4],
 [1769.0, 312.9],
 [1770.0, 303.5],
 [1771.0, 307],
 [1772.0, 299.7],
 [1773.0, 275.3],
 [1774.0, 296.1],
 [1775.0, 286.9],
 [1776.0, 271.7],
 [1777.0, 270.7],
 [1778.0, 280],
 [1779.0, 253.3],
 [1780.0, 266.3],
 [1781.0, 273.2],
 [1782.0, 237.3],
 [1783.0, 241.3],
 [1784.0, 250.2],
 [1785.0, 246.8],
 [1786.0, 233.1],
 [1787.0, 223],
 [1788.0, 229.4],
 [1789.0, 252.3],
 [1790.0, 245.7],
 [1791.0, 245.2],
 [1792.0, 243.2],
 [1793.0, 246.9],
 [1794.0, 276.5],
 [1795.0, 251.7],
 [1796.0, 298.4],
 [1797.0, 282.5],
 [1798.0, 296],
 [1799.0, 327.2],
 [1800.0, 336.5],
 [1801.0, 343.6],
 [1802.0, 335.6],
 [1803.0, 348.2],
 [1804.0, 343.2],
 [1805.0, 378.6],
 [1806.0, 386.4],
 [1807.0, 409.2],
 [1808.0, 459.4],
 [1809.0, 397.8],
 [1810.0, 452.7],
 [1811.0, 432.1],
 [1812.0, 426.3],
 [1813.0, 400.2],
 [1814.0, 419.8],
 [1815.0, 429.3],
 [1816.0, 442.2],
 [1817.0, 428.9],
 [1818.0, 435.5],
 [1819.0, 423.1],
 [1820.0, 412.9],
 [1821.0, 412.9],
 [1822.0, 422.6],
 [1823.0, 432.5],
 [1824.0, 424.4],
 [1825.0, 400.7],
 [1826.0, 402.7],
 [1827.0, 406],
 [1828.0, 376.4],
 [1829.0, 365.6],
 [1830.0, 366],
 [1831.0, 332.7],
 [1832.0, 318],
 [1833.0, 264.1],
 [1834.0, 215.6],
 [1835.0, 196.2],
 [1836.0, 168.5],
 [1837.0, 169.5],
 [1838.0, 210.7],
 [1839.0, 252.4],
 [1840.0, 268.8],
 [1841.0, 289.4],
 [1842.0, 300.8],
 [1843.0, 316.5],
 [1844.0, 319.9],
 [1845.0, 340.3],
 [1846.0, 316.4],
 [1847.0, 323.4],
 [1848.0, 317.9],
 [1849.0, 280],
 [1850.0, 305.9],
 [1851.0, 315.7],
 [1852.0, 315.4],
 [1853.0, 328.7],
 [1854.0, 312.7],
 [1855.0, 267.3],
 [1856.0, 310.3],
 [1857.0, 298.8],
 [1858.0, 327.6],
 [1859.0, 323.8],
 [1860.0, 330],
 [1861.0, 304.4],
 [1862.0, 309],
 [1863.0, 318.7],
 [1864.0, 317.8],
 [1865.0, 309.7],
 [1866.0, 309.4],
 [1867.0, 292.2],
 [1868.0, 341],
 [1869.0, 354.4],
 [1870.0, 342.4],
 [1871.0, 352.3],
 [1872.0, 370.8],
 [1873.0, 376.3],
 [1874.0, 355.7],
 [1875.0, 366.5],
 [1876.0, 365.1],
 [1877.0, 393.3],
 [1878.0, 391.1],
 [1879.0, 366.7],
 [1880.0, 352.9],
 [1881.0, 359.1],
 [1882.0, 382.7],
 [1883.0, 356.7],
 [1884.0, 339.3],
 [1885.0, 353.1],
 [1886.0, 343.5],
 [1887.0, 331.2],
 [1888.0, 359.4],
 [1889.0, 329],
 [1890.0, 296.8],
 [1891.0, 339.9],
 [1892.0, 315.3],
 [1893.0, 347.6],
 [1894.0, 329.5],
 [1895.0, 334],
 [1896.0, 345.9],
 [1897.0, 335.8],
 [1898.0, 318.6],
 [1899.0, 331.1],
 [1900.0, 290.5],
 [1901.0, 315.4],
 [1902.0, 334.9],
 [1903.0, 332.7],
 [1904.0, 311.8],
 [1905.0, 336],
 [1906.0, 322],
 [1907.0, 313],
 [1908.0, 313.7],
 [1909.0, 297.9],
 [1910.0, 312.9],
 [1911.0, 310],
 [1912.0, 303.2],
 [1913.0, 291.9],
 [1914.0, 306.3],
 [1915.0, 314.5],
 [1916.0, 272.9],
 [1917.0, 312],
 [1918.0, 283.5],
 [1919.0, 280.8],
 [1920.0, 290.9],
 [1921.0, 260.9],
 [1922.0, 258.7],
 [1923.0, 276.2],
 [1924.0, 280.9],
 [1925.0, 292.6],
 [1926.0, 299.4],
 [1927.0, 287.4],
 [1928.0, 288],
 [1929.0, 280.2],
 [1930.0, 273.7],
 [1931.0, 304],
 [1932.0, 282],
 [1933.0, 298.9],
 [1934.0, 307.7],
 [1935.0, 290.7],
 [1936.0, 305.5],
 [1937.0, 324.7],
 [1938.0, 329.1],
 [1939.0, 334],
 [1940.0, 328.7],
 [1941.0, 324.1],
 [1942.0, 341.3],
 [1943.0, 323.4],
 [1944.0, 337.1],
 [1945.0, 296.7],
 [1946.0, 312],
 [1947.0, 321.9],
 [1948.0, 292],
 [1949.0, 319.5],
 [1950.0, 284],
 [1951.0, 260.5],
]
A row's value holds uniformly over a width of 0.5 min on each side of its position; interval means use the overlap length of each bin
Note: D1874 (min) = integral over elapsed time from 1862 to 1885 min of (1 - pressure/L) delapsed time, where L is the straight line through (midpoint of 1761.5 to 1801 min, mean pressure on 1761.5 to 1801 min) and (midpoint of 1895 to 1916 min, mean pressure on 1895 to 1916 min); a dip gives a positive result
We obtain -3.1 min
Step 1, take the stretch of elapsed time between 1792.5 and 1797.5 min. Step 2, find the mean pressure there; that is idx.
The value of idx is 271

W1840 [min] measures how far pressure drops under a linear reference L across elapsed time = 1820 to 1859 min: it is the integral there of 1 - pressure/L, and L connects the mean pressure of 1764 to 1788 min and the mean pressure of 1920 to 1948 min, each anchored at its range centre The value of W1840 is -3.7 min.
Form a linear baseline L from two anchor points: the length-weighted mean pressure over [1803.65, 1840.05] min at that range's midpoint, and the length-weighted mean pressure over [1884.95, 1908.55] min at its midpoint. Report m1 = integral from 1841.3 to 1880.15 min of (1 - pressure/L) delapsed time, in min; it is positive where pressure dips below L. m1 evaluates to 1.88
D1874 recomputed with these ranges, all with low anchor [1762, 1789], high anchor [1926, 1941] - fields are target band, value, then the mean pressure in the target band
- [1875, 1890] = -2.99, 357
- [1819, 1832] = -4.58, 394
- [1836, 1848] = 0.58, 279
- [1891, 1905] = -1.30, 327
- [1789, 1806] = -0.72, 301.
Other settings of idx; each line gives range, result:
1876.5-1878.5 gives 392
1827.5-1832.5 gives 352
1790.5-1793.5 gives 245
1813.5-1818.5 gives 431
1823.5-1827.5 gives 408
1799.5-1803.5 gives 341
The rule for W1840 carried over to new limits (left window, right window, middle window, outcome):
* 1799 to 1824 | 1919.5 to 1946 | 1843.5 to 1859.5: 2.5 min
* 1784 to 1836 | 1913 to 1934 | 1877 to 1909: -3.6 min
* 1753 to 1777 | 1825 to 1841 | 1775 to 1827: -4.7 min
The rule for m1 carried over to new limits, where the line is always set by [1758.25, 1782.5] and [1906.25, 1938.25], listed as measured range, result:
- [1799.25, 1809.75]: -2.28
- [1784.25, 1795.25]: 2.29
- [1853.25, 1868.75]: -0.56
